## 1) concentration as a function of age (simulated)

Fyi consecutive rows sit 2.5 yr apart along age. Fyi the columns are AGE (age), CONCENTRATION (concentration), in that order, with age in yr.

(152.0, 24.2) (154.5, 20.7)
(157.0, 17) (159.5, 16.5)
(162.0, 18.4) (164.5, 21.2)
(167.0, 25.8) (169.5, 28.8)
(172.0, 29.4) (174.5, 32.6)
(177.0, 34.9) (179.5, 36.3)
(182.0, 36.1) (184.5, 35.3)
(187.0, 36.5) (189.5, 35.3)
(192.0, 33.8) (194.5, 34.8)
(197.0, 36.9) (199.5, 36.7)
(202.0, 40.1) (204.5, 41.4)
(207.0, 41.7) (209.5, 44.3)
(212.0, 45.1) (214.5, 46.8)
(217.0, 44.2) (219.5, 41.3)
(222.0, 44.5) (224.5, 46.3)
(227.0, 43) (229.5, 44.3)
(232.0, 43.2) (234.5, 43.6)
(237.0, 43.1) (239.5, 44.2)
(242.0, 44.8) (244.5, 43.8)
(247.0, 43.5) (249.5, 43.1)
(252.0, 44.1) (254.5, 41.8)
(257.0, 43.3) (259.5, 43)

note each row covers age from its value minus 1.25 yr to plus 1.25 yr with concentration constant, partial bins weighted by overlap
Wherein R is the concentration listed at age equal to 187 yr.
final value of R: 36.5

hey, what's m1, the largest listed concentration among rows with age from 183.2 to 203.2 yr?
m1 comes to 40.1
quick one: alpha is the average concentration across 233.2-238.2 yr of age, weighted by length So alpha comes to 43.4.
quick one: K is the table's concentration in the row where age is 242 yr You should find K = 44.8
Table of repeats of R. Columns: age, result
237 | 43.1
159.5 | 16.5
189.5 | 35.3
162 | 18.4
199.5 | 36.7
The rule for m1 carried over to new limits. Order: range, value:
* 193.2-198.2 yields 36.9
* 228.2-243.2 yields 44.8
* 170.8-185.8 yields 36.3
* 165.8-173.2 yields 29.4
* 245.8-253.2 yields 44.1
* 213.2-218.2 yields 46.8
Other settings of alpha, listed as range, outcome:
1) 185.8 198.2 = 35.4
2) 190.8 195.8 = 34.3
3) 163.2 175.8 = 27.6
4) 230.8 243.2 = 43.8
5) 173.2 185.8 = 35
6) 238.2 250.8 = 43.9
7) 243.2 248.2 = 43.7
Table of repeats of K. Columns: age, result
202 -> 40.1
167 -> 25.8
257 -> 43.3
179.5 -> 36.3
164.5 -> 21.2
